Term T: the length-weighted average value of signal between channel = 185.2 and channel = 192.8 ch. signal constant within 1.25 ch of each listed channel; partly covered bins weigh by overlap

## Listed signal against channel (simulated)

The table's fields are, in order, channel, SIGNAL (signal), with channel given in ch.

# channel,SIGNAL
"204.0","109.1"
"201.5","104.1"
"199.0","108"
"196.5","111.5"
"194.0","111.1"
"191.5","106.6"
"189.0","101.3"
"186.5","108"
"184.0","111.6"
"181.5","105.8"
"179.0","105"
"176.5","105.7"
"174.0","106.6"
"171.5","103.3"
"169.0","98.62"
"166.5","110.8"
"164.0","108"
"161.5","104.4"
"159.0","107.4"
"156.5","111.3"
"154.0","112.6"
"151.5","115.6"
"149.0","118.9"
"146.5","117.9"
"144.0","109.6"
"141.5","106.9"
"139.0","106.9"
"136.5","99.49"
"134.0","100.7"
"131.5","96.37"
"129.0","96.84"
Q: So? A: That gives 105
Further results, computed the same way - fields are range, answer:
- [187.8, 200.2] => 108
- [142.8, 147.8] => 114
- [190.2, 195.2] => 109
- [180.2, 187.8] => 108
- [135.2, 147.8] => 108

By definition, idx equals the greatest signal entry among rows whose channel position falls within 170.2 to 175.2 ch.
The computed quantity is 106.6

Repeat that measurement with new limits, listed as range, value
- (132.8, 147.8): 117.9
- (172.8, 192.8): 111.6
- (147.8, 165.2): 118.9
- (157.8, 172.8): 110.8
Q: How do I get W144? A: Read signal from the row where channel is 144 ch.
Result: 109.6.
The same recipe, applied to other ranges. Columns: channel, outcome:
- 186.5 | 108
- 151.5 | 115.6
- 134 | 100.7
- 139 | 106.9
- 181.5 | 105.8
